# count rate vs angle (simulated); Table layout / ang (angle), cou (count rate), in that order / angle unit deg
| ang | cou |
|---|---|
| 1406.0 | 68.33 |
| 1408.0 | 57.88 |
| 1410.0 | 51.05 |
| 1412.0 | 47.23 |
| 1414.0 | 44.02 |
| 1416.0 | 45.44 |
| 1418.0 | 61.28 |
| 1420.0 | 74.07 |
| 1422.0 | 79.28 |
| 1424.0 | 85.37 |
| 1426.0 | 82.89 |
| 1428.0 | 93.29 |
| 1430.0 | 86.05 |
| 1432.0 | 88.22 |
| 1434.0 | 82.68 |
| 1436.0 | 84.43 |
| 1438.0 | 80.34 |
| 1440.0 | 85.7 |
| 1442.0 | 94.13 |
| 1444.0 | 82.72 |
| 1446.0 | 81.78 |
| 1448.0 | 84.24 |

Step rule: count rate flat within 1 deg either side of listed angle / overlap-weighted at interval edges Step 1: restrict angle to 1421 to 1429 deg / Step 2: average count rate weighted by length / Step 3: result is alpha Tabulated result 85.2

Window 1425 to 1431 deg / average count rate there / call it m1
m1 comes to 87.4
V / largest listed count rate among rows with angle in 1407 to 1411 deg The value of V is 57.88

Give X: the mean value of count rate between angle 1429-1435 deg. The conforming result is 85.6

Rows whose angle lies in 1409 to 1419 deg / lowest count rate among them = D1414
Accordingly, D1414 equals 44.02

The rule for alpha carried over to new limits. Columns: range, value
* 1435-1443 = 86.2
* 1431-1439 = 83.9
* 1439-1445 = 87.5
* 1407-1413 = 52.1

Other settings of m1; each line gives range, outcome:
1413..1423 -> 60.8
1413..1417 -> 44.7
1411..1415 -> 45.6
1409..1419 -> 49.8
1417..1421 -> 67.7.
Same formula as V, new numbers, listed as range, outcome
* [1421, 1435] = 93.29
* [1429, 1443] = 94.13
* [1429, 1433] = 88.22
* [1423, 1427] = 85.37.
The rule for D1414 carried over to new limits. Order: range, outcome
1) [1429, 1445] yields 80.34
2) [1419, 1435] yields 74.07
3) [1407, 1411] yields 51.05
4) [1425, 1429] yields 82.89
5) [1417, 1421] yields 61.28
